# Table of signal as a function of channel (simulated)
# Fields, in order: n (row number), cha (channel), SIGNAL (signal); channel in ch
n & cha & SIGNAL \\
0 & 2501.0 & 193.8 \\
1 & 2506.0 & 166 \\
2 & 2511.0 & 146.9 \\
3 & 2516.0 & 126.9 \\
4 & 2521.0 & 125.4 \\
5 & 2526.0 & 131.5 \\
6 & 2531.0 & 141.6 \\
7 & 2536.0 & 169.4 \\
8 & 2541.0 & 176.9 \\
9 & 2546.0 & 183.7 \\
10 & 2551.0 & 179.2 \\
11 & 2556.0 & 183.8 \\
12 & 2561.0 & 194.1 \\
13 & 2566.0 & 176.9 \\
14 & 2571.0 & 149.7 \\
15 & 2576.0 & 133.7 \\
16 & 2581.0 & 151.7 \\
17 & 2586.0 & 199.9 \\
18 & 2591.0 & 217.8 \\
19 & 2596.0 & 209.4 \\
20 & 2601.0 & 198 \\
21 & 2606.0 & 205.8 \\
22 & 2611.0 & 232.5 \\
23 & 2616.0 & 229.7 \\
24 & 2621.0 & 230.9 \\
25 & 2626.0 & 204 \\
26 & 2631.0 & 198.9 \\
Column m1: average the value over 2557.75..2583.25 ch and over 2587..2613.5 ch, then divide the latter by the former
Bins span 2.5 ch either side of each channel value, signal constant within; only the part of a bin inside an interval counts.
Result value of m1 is 1.31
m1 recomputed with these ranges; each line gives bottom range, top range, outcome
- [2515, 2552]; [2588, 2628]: 1.40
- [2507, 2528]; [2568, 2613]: 1.39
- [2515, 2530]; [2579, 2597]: 1.50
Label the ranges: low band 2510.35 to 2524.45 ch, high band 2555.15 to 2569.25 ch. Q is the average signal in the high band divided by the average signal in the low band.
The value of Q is 1.40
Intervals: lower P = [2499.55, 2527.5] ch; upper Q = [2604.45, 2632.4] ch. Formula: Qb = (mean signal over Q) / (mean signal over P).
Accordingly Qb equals 1.48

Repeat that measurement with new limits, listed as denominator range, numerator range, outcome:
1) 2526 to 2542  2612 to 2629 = 1.42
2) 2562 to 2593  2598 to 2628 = 1.26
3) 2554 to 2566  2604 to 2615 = 1.19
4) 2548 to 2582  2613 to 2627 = 1.33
